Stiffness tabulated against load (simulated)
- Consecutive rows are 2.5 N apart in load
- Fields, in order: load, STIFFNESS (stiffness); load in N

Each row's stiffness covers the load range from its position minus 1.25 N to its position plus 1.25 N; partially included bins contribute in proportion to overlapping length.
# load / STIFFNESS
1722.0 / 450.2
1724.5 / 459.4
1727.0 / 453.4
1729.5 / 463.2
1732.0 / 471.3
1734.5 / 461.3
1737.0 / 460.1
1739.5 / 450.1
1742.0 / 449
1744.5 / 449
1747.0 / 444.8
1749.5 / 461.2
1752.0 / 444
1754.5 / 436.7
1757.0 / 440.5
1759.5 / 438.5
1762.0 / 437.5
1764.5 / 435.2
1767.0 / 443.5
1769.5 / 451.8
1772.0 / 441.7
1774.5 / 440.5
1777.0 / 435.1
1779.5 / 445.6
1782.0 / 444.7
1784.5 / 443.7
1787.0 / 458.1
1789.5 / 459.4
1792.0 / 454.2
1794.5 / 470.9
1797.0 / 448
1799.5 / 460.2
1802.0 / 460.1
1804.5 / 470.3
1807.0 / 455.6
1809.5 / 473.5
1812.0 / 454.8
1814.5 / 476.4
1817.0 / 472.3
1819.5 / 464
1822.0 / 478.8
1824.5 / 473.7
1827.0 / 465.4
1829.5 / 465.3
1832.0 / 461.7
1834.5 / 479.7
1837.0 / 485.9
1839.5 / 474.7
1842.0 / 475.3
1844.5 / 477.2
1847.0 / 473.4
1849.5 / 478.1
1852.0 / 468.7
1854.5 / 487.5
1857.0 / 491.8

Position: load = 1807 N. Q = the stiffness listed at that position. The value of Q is 455.6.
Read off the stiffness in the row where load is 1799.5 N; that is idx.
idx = 460.2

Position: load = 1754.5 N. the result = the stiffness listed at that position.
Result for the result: 436.7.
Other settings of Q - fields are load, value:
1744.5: 449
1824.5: 473.7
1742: 449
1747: 444.8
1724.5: 459.4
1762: 437.5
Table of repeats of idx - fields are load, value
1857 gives 491.8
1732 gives 471.3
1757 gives 440.5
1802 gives 460.1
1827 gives 465.4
